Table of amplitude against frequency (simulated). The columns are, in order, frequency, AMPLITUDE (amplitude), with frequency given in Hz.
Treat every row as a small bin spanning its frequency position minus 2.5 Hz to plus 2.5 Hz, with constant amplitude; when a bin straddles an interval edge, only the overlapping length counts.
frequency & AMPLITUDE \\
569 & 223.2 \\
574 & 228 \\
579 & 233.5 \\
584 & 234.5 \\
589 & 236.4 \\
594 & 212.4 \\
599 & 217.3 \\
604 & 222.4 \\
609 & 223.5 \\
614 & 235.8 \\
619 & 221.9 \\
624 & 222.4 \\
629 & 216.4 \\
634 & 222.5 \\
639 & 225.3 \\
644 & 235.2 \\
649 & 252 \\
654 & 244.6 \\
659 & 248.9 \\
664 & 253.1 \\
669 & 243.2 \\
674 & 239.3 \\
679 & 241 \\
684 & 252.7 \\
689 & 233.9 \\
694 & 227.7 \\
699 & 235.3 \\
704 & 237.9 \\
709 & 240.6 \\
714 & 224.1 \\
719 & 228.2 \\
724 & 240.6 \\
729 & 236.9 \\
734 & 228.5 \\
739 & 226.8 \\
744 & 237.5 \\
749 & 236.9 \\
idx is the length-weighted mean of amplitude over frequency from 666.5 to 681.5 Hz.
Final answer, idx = 241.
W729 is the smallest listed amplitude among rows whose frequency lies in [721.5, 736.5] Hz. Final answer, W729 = 228.5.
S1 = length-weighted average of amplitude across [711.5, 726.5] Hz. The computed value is 231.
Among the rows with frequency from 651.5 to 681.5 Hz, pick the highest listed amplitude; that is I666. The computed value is 253.1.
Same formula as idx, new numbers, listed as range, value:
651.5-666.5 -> 249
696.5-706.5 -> 237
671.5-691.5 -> 242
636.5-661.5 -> 241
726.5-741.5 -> 231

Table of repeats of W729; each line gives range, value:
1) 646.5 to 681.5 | 239.3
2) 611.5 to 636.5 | 216.4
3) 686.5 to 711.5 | 227.7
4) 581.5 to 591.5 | 234.5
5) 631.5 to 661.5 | 222.5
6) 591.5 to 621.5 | 212.4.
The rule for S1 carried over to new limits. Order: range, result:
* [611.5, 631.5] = 224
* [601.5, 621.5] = 226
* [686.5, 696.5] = 231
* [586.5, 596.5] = 224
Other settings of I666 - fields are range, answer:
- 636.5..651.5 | 252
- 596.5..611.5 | 223.5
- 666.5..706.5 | 252.7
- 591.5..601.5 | 217.3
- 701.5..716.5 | 240.6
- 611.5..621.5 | 235.8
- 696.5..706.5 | 237.9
